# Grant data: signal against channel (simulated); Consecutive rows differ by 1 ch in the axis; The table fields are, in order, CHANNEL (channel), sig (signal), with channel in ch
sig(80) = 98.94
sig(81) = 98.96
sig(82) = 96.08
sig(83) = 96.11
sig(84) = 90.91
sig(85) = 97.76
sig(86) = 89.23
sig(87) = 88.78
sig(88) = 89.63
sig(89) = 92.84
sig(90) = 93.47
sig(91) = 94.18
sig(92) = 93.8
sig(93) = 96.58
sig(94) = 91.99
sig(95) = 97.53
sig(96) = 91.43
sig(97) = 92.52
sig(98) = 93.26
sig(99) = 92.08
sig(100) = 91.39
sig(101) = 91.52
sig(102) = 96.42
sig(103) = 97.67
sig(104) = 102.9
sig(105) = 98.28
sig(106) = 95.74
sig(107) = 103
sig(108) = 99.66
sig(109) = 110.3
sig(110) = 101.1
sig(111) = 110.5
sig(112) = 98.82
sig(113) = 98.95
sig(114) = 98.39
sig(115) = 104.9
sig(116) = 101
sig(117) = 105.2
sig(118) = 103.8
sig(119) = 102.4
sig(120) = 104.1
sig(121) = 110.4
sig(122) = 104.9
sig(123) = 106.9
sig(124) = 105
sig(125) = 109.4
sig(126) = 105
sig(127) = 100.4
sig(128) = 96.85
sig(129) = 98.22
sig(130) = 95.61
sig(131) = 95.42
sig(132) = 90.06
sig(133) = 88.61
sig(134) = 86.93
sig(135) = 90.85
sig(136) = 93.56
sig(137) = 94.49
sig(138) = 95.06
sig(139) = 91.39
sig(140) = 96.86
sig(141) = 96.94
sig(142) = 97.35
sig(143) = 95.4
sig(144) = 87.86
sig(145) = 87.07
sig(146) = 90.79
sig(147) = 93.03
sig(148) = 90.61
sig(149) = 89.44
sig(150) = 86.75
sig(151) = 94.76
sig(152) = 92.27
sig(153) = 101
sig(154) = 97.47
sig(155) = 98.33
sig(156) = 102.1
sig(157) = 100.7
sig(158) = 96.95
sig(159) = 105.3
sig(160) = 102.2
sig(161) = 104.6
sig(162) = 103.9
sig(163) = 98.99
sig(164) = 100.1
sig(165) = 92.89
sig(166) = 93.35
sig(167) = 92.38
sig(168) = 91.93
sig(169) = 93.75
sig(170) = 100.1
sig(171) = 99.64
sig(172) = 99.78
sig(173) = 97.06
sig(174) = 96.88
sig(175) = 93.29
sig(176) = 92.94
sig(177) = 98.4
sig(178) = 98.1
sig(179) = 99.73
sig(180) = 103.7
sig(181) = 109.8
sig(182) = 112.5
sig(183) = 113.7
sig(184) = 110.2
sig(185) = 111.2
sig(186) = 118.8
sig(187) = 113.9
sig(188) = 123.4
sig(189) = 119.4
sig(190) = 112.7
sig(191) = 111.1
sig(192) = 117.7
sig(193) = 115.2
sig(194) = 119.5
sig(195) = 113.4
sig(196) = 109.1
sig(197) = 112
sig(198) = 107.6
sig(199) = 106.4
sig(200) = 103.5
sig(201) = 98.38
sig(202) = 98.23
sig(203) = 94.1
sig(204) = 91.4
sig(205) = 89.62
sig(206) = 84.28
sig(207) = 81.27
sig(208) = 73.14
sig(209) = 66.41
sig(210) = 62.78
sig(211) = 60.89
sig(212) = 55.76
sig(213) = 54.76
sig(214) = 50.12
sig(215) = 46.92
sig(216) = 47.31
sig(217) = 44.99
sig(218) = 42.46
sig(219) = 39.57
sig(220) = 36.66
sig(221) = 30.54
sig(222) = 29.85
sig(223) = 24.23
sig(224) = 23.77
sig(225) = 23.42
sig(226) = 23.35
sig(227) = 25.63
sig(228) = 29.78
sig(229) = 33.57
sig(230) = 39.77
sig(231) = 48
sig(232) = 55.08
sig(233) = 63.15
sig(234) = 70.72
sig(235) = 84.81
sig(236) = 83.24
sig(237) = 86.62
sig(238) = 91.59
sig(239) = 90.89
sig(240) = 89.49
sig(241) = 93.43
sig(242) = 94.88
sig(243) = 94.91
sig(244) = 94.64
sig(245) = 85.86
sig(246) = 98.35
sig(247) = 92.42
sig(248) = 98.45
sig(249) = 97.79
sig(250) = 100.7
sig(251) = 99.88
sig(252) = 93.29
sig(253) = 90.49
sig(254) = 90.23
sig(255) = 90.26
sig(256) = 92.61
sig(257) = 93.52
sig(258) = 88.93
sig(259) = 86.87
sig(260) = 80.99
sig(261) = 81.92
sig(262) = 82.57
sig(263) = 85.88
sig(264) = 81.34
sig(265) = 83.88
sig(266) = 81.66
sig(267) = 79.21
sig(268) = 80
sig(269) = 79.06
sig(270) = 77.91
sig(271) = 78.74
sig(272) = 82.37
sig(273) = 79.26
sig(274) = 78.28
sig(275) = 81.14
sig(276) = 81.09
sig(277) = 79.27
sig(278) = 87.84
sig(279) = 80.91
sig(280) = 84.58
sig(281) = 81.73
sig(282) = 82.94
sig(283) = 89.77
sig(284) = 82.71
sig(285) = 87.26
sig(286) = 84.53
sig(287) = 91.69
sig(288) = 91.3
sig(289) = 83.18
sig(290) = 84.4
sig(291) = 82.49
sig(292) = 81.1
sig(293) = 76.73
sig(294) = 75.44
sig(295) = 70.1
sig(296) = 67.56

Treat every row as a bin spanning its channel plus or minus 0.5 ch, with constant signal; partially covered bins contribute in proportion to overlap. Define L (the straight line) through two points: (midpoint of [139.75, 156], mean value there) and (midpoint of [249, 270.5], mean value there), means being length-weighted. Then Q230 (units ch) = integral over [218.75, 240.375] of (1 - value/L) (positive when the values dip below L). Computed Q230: 9.2 ch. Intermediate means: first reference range 93.7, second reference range 87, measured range 51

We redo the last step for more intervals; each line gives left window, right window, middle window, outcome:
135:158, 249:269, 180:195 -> -3.71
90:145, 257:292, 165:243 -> 7.50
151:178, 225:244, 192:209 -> -3.64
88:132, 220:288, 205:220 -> 4.49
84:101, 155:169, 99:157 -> -1.21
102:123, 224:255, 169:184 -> -2.14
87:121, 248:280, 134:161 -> -0.09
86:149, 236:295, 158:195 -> -4.79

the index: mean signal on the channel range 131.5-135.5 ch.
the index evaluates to 89.1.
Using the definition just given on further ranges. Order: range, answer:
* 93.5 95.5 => 94.8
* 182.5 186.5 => 113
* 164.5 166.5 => 93.1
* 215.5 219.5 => 43.6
